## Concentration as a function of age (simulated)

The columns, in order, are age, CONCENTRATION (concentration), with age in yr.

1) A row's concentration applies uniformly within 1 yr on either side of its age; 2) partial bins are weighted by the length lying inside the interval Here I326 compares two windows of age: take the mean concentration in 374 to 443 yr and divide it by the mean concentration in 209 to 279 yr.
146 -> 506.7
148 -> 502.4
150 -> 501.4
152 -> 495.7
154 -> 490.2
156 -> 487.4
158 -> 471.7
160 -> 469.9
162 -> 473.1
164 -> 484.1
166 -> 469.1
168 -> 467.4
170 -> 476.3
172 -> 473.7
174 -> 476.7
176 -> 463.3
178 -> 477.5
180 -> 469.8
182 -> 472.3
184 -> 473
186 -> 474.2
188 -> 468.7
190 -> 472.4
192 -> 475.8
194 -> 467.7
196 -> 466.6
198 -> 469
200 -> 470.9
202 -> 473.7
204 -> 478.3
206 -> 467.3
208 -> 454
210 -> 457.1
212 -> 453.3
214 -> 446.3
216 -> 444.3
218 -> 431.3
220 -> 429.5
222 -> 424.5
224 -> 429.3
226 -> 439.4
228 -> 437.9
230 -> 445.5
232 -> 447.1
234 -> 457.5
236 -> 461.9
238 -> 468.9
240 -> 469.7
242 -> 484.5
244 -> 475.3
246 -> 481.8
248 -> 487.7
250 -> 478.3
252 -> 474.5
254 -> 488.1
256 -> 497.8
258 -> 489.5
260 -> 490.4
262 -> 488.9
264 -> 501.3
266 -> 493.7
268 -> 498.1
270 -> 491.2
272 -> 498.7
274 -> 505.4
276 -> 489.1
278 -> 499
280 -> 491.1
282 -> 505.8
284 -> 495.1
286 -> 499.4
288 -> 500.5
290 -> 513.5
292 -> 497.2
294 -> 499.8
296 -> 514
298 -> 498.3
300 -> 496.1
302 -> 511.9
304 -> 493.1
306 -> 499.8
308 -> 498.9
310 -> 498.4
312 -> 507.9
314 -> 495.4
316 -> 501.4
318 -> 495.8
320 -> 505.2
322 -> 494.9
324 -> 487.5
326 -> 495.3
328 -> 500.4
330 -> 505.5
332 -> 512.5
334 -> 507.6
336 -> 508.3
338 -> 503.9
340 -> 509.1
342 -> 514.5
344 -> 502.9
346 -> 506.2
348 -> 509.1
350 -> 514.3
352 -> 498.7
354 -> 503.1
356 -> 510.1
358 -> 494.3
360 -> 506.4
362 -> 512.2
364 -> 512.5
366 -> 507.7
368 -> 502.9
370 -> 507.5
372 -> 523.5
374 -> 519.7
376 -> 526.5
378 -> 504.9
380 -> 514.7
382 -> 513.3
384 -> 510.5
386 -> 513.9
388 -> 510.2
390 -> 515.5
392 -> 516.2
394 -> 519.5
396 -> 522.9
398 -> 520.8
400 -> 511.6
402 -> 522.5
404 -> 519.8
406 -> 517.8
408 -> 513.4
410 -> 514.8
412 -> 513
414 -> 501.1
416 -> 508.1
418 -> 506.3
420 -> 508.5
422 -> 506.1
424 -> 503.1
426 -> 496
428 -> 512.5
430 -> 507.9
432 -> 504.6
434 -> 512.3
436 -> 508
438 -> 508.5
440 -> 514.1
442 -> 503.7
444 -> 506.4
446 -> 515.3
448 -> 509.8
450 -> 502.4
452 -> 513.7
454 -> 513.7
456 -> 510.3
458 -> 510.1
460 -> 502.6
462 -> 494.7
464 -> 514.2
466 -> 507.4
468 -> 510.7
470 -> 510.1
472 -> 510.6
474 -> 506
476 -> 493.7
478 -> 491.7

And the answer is 1.09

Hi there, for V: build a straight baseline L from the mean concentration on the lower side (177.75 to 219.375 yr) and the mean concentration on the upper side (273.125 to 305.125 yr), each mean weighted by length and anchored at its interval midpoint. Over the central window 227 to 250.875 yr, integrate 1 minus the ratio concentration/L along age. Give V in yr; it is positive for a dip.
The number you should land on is 0.71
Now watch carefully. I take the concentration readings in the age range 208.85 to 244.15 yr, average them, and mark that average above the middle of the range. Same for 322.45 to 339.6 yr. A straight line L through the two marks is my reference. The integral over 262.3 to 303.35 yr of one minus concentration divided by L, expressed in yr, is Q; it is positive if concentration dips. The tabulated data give -1.9 yr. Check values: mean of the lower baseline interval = 450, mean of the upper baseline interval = 503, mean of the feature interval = 500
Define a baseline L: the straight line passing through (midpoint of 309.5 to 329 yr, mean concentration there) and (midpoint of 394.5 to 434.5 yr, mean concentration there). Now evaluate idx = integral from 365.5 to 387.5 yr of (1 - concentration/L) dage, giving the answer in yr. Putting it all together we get -0.3 yr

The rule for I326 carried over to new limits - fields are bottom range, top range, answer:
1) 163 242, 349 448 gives 1.11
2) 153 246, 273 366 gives 1.08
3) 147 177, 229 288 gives 1.01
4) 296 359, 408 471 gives 1.01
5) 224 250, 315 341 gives 1.09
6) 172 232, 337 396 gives 1.11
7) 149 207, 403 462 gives 1.07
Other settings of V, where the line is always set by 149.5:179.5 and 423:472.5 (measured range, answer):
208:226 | 1.6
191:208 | 0.4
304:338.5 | -0.4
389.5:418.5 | -0.7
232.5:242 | 0.4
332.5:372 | -0.8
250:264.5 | 0.0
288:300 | -0.3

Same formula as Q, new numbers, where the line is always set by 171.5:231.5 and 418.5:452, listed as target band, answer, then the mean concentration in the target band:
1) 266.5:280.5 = -0.7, 496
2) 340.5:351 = -0.4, 509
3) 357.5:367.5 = -0.3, 507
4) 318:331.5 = -0.4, 498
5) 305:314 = -0.4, 501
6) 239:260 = -0.6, 483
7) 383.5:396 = -0.4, 515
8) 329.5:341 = -0.5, 508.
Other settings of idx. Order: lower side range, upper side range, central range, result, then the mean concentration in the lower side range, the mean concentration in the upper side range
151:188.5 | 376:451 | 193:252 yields 3.0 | 476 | 511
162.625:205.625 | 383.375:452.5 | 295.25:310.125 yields -0.3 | 472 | 511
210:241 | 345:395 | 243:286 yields -2.6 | 446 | 511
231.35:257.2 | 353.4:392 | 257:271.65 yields -0.4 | 475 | 511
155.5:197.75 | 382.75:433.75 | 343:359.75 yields -0.1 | 473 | 512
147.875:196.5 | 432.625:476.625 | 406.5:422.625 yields -0.2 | 476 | 508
